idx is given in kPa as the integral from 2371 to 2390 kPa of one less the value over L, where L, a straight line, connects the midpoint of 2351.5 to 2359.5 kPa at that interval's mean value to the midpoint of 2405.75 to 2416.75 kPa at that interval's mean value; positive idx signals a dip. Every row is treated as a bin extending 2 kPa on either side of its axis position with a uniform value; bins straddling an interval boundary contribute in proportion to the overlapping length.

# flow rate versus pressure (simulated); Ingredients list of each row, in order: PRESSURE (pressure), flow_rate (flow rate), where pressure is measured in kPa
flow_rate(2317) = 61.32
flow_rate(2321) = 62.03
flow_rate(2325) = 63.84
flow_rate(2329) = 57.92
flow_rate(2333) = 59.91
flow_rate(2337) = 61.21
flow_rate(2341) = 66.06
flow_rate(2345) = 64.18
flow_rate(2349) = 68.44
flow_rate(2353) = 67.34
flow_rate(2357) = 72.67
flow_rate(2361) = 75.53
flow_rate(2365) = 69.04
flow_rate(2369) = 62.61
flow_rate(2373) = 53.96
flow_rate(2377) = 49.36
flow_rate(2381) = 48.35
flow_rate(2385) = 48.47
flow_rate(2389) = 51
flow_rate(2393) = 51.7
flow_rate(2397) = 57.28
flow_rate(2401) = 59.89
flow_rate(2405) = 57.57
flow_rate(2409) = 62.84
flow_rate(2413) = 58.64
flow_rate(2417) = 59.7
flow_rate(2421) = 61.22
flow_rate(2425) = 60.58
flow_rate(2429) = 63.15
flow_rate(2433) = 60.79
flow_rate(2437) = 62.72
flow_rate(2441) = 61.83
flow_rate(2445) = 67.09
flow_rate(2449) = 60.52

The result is 4.5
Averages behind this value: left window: 70.5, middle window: 50.2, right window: 60.2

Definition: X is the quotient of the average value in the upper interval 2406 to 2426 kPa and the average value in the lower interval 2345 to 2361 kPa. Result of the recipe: 0.87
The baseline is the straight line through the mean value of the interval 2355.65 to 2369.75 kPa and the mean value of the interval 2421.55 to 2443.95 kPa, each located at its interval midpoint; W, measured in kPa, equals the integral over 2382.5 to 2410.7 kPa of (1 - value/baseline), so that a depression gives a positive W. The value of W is 4.7 kPa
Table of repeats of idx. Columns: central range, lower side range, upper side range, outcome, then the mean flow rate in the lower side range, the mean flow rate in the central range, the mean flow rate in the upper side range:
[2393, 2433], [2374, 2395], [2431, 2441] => -2.3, 50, 59.7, 61.8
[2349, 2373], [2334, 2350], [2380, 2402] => -3.3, 64.4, 68.1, 52.7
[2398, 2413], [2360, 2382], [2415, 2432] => 0.2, 59.6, 59.7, 61.1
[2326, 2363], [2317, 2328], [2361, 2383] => -3.3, 62.2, 65.9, 58.4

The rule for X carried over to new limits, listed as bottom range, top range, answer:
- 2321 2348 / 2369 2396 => 0.83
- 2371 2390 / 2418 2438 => 1.23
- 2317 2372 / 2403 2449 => 0.94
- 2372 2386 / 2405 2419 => 1.20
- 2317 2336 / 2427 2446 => 1.03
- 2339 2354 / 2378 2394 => 0.75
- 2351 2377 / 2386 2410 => 0.86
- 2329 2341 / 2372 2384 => 0.82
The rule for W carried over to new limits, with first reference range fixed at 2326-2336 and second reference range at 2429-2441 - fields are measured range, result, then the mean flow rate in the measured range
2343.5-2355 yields -1.28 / 66.8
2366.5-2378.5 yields 0.88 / 56.1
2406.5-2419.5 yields 0.25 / 60.3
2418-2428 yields 0.12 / 61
